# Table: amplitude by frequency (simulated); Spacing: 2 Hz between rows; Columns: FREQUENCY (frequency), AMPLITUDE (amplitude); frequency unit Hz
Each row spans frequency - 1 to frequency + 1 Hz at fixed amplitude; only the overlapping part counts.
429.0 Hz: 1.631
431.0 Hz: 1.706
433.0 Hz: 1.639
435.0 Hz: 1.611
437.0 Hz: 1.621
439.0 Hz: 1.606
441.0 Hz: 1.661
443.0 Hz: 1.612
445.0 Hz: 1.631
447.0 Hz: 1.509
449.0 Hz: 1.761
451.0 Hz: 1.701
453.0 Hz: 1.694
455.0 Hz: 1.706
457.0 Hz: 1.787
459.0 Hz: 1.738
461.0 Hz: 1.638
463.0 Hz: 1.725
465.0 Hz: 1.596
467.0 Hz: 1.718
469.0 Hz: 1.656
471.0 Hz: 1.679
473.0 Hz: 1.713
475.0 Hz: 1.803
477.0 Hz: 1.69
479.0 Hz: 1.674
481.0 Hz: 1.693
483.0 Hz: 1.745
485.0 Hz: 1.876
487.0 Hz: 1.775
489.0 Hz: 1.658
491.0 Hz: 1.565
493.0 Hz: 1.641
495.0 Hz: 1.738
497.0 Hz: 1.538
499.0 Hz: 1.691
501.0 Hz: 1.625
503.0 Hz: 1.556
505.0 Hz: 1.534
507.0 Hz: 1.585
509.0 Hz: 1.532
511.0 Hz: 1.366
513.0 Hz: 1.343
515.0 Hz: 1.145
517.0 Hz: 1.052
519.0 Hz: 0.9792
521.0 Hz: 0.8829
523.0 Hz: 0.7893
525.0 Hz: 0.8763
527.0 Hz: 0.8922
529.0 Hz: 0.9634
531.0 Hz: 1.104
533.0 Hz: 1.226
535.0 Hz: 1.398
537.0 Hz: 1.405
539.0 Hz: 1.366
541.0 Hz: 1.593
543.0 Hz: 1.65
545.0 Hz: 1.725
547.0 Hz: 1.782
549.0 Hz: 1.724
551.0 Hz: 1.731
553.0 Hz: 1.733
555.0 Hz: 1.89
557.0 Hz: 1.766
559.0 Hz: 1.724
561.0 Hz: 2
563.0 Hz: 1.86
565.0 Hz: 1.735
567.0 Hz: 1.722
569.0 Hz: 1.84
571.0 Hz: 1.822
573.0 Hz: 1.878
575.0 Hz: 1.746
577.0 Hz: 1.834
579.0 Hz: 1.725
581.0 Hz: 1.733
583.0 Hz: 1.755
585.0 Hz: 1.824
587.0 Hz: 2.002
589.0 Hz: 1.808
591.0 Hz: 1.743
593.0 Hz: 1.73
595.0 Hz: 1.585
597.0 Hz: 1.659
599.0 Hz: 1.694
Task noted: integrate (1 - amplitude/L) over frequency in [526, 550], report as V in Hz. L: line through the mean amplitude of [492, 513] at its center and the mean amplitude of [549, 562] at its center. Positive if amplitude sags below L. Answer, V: 4.55 Hz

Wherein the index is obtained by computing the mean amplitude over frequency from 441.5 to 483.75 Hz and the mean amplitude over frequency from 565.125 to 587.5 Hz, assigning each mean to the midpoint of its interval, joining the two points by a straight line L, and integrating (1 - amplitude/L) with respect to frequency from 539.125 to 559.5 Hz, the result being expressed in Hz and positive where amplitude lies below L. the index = 0.66 Hz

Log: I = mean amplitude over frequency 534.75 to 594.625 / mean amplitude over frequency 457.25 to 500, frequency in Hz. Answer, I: 1.03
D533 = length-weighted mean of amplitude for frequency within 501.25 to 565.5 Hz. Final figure 1.43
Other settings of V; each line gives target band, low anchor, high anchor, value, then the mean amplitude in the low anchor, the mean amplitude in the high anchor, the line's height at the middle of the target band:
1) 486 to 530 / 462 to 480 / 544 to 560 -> 9.47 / 1.69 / 1.76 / 1.72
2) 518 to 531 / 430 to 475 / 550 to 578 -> 6.25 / 1.67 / 1.81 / 1.76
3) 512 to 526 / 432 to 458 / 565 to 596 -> 5.80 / 1.66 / 1.78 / 1.72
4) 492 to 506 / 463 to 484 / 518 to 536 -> -2.52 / 1.7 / 1.01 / 1.37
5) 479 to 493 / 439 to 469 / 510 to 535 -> -3.23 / 1.67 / 1.07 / 1.39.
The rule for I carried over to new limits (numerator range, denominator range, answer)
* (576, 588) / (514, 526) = 1.90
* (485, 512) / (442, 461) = 0.96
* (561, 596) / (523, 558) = 1.24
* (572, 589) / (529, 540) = 1.43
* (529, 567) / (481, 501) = 0.96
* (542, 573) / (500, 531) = 1.48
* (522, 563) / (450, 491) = 0.86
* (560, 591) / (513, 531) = 1.86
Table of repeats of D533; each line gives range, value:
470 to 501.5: 1.7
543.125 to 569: 1.78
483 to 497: 1.7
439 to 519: 1.62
